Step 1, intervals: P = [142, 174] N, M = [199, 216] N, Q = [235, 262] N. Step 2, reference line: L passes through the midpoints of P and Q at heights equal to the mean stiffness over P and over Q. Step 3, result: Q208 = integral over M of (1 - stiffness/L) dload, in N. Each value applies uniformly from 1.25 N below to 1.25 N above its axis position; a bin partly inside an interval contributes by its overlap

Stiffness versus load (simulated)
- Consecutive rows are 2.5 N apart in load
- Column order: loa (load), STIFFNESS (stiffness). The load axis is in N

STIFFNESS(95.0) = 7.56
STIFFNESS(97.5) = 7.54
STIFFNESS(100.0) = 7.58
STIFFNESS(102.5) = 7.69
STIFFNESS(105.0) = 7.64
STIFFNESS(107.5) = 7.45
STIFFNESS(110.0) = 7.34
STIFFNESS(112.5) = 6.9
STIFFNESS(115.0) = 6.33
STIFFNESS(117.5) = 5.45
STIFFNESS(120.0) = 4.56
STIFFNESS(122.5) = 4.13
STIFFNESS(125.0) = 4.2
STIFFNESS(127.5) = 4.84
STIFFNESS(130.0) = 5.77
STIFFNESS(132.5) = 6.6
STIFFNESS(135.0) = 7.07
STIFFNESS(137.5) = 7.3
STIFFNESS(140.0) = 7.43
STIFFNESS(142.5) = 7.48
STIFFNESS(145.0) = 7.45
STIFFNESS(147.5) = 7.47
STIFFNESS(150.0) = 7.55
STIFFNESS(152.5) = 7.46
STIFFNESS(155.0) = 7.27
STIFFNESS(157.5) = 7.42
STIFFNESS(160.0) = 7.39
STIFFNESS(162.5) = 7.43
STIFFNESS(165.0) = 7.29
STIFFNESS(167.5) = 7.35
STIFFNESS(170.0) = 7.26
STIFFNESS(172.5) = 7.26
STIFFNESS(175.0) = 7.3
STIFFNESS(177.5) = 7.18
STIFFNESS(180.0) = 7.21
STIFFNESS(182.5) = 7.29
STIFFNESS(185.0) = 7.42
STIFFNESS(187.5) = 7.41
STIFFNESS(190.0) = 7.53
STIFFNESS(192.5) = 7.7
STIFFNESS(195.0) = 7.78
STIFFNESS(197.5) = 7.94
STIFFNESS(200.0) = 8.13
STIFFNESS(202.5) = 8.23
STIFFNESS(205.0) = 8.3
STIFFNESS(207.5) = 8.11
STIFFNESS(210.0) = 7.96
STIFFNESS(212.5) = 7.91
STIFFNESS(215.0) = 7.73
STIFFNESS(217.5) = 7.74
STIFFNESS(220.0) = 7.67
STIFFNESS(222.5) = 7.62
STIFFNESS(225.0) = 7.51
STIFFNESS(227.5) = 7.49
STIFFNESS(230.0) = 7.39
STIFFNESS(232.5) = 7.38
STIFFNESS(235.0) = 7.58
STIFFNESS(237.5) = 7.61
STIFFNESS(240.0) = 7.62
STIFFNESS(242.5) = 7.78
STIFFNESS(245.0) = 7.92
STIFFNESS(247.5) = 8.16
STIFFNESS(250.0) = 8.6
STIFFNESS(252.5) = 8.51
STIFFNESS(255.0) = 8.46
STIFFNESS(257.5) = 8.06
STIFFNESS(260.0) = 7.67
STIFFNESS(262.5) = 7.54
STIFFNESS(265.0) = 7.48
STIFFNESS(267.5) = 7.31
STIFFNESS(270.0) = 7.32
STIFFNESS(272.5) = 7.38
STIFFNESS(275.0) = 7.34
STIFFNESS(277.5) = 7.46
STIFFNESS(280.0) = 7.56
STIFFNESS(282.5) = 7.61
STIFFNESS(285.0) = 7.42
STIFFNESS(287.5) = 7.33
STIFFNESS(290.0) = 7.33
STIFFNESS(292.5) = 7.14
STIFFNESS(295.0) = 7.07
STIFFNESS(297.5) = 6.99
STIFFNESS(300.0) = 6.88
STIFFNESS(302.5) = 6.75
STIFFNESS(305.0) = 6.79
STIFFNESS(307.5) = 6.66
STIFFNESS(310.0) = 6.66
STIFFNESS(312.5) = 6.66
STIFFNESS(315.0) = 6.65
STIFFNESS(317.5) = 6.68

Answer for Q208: -0.7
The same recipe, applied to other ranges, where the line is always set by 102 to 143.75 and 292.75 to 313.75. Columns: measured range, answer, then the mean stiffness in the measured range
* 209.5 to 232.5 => -3.6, 7.64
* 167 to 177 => -1.2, 7.28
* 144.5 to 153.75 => -1.6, 7.49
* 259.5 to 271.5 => -1.3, 7.45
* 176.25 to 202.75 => -4.4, 7.6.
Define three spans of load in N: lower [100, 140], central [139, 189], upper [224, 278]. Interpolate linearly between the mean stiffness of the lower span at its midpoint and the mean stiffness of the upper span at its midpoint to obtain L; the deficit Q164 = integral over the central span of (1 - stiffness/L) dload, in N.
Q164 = -4.4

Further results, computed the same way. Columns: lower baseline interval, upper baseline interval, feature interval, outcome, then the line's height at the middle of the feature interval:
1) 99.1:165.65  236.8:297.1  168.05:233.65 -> -3.9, 7.2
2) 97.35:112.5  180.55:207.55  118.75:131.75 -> 4.8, 7.55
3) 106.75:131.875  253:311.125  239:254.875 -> -2.6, 6.98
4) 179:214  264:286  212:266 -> -1.4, 7.59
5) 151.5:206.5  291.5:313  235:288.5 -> -4.9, 7.07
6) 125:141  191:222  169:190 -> 0.1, 7.33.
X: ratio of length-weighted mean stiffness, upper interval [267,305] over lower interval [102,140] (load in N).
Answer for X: 1.16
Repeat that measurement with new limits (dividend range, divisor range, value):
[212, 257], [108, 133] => 1.39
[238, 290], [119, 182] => 1.13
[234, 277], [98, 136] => 1.24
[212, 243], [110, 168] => 1.15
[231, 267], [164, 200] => 1.06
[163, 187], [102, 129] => 1.22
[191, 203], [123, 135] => 1.45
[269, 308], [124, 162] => 1.05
